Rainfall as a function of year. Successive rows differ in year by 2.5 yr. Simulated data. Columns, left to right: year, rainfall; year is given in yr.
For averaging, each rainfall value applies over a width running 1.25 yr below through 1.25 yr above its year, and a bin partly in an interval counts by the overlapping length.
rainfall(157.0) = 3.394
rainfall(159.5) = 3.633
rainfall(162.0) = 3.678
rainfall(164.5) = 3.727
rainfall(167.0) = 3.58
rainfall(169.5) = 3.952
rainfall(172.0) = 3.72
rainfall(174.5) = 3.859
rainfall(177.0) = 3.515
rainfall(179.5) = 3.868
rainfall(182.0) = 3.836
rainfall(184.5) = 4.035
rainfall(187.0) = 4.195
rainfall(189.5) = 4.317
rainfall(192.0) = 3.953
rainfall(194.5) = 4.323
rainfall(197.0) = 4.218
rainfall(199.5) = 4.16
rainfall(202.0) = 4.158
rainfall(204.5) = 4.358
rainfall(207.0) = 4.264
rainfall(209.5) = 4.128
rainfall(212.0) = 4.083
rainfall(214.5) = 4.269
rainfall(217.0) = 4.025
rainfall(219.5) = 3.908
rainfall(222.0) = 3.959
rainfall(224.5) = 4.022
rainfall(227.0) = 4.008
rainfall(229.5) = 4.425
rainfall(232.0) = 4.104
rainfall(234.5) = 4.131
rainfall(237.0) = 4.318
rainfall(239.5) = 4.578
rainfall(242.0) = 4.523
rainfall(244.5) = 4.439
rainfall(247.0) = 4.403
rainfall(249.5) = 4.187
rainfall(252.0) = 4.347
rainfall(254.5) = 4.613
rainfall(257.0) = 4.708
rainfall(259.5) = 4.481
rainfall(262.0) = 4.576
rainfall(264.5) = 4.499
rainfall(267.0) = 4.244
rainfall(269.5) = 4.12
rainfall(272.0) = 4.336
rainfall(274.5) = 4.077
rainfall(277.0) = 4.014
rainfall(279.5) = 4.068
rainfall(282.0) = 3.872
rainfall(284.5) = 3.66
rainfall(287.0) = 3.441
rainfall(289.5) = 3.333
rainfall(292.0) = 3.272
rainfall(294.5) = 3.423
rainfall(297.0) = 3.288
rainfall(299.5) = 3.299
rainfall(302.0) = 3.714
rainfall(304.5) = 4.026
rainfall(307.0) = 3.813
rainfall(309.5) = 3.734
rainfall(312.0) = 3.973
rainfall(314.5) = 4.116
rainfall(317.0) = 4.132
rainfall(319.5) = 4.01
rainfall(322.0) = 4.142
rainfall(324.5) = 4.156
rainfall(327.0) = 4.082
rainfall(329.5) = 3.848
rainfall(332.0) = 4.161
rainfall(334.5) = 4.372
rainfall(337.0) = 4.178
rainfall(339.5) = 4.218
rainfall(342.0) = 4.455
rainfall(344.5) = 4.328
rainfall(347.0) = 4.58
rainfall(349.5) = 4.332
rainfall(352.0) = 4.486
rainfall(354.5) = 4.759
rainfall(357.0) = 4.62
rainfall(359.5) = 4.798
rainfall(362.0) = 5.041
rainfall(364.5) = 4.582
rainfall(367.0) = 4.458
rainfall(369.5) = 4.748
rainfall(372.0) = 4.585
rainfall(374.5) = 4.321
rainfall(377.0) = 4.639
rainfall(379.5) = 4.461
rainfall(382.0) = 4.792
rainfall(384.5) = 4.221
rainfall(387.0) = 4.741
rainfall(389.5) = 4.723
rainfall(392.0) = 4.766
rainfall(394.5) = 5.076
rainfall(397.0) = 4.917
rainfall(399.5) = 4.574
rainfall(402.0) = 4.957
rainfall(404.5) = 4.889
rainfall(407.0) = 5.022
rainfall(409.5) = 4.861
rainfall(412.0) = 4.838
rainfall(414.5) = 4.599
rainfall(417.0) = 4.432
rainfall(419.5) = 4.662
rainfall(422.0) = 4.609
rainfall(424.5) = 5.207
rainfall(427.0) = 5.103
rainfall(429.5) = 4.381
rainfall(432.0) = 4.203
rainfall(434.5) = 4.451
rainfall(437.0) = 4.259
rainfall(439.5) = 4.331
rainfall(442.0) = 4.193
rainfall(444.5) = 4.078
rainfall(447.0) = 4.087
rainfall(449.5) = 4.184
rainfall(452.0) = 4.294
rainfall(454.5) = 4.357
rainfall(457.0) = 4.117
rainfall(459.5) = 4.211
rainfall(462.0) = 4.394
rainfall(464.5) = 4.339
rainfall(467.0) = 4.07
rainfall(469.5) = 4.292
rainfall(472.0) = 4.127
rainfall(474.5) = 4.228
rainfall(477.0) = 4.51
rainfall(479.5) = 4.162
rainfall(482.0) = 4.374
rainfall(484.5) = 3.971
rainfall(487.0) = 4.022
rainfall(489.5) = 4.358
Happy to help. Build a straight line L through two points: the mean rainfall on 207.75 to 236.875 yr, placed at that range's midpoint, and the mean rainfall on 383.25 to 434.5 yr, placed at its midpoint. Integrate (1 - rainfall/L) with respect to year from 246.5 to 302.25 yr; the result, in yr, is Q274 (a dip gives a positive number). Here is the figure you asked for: 3.61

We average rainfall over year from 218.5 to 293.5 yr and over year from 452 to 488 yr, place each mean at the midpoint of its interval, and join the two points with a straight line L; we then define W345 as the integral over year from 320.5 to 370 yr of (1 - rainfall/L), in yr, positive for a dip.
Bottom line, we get -2.6 yr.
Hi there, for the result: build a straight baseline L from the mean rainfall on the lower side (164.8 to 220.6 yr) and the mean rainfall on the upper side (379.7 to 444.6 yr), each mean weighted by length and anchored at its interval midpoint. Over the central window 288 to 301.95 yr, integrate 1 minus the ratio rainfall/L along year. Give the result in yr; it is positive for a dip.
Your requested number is 3.11 yr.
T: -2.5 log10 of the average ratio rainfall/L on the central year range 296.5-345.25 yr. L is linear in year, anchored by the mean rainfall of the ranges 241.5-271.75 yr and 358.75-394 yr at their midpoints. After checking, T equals 0.14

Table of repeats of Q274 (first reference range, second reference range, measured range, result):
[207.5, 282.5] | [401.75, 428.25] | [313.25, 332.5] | 1.9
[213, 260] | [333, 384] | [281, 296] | 3.1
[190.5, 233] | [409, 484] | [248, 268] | -1.3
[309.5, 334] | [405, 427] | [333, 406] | -2.8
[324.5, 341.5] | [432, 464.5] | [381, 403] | -2.9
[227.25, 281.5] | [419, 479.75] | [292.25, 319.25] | 3.7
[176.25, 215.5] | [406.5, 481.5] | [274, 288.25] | 1.3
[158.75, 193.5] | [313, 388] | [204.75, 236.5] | -1.0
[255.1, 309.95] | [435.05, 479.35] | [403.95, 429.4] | -3.9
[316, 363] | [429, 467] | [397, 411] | -1.9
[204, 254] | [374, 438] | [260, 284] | 0.8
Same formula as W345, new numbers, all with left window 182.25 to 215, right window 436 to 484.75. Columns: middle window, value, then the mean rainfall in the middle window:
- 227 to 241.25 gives -0.4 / 4.29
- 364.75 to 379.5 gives -1.2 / 4.54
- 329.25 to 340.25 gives 0.1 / 4.18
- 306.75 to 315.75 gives 0.6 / 3.92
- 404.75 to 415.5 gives -1.6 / 4.84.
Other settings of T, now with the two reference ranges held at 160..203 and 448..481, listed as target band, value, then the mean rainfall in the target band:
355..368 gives -0.14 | 4.71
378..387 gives -0.09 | 4.53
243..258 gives -0.11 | 4.45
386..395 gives -0.15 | 4.81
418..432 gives -0.13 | 4.73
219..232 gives -0.02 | 4.08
